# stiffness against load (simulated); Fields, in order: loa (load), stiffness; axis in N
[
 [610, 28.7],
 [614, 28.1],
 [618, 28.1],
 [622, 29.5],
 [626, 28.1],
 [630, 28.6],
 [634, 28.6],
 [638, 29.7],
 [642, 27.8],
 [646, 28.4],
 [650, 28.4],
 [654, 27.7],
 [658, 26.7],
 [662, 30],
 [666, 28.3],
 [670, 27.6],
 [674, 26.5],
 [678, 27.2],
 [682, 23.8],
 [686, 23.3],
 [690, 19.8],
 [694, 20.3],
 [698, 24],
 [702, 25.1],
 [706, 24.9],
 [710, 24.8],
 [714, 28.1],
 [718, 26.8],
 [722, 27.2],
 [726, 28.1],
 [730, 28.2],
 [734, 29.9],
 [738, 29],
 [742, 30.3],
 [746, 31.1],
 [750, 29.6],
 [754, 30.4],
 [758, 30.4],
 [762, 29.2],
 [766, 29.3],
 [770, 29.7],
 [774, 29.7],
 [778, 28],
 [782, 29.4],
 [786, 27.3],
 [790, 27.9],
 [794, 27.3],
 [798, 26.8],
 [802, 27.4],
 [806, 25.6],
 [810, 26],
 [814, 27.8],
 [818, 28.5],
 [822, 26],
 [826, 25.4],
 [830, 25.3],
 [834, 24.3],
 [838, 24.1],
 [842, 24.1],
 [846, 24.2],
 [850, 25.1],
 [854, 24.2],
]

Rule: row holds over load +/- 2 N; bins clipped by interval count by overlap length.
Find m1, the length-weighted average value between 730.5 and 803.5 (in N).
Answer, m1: 29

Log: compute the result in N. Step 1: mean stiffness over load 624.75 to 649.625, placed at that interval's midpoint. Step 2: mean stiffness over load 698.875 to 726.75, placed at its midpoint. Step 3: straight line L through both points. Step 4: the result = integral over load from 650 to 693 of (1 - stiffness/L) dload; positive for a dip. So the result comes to 2.3 N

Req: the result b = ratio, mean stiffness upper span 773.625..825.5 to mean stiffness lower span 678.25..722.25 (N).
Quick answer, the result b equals 1.12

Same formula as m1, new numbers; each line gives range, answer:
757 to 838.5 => 27.4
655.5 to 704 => 25.2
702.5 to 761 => 28.4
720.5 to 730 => 27.8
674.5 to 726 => 24.8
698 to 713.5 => 25.1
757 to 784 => 29.3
